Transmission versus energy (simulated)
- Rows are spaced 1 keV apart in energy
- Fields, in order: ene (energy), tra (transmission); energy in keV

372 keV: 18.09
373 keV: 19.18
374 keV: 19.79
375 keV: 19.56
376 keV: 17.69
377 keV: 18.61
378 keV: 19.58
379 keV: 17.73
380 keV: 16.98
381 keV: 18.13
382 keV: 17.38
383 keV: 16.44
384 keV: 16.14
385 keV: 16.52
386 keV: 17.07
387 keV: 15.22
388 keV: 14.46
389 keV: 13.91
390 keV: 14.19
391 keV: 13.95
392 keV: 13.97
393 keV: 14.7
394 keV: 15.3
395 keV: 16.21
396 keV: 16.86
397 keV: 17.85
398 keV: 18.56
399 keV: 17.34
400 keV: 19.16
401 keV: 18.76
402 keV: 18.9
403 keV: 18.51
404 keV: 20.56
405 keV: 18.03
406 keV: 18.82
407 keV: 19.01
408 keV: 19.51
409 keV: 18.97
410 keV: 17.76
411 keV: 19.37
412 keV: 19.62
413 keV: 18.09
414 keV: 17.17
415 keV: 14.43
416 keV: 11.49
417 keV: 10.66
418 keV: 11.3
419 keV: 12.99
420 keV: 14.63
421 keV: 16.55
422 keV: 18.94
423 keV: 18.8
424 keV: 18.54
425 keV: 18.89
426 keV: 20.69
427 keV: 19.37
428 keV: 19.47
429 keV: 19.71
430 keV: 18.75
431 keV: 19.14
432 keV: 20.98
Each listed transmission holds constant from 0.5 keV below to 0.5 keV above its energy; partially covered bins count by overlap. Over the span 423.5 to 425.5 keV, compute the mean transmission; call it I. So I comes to 18.7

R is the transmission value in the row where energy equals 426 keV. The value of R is 20.69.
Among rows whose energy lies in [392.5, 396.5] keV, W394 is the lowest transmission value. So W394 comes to 14.7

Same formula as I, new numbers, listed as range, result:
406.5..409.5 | 19.2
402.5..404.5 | 19.5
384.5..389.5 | 15.4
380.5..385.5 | 16.9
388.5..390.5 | 14.1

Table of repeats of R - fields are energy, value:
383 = 16.44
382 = 17.38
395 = 16.21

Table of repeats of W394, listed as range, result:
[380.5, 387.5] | 15.22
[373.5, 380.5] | 16.98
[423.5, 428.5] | 18.54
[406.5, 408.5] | 19.01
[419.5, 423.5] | 14.63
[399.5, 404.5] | 18.51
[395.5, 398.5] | 16.86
